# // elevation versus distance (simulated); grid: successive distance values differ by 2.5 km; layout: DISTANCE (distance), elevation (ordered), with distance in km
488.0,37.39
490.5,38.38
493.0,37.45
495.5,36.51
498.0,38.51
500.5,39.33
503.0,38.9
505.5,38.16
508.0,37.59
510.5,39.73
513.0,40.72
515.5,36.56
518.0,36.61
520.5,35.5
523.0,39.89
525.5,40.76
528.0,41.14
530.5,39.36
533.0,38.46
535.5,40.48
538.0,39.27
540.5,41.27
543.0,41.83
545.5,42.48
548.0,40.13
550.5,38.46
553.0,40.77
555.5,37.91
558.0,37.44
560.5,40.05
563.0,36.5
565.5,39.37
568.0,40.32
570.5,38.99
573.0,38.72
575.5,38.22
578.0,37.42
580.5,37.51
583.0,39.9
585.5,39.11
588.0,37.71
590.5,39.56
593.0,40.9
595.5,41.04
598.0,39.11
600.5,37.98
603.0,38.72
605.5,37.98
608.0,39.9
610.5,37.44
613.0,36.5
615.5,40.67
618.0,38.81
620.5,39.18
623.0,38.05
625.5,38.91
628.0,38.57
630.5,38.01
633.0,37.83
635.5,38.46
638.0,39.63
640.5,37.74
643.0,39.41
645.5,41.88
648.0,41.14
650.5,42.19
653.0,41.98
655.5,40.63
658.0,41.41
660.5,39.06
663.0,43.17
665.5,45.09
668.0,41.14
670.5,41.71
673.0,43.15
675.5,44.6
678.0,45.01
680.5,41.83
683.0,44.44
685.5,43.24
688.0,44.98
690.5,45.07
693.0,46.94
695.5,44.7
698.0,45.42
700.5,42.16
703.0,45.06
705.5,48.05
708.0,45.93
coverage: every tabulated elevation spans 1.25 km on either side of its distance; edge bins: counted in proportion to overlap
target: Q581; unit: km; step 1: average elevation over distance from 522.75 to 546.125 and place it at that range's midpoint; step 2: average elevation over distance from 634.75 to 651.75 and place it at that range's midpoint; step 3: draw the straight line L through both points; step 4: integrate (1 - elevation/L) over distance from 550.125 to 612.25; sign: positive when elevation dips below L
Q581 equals 2.3 km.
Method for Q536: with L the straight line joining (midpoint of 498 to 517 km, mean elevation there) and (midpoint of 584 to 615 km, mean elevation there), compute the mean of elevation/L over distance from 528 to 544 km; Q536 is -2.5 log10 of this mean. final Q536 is -0.04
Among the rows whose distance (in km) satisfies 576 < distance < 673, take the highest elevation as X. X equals 45.09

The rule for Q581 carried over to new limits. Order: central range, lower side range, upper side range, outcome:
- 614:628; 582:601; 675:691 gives 0.7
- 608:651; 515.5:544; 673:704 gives 3.5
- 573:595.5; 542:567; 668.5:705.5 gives 0.9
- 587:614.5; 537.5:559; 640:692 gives 1.5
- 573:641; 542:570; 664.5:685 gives 4.0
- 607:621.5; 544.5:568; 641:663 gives 0.6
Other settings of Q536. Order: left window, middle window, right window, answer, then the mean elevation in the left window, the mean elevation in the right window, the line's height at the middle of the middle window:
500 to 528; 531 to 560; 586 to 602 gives -0.03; 38.6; 39.4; 38.9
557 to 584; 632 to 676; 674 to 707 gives 0.05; 38.6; 44.7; 42.9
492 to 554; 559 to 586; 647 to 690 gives 0.05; 39.2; 42.7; 40.4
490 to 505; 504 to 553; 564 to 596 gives -0.03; 38.2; 39.1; 38.5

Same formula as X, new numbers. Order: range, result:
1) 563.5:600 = 41.04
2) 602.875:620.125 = 40.67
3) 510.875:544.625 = 41.83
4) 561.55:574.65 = 40.32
